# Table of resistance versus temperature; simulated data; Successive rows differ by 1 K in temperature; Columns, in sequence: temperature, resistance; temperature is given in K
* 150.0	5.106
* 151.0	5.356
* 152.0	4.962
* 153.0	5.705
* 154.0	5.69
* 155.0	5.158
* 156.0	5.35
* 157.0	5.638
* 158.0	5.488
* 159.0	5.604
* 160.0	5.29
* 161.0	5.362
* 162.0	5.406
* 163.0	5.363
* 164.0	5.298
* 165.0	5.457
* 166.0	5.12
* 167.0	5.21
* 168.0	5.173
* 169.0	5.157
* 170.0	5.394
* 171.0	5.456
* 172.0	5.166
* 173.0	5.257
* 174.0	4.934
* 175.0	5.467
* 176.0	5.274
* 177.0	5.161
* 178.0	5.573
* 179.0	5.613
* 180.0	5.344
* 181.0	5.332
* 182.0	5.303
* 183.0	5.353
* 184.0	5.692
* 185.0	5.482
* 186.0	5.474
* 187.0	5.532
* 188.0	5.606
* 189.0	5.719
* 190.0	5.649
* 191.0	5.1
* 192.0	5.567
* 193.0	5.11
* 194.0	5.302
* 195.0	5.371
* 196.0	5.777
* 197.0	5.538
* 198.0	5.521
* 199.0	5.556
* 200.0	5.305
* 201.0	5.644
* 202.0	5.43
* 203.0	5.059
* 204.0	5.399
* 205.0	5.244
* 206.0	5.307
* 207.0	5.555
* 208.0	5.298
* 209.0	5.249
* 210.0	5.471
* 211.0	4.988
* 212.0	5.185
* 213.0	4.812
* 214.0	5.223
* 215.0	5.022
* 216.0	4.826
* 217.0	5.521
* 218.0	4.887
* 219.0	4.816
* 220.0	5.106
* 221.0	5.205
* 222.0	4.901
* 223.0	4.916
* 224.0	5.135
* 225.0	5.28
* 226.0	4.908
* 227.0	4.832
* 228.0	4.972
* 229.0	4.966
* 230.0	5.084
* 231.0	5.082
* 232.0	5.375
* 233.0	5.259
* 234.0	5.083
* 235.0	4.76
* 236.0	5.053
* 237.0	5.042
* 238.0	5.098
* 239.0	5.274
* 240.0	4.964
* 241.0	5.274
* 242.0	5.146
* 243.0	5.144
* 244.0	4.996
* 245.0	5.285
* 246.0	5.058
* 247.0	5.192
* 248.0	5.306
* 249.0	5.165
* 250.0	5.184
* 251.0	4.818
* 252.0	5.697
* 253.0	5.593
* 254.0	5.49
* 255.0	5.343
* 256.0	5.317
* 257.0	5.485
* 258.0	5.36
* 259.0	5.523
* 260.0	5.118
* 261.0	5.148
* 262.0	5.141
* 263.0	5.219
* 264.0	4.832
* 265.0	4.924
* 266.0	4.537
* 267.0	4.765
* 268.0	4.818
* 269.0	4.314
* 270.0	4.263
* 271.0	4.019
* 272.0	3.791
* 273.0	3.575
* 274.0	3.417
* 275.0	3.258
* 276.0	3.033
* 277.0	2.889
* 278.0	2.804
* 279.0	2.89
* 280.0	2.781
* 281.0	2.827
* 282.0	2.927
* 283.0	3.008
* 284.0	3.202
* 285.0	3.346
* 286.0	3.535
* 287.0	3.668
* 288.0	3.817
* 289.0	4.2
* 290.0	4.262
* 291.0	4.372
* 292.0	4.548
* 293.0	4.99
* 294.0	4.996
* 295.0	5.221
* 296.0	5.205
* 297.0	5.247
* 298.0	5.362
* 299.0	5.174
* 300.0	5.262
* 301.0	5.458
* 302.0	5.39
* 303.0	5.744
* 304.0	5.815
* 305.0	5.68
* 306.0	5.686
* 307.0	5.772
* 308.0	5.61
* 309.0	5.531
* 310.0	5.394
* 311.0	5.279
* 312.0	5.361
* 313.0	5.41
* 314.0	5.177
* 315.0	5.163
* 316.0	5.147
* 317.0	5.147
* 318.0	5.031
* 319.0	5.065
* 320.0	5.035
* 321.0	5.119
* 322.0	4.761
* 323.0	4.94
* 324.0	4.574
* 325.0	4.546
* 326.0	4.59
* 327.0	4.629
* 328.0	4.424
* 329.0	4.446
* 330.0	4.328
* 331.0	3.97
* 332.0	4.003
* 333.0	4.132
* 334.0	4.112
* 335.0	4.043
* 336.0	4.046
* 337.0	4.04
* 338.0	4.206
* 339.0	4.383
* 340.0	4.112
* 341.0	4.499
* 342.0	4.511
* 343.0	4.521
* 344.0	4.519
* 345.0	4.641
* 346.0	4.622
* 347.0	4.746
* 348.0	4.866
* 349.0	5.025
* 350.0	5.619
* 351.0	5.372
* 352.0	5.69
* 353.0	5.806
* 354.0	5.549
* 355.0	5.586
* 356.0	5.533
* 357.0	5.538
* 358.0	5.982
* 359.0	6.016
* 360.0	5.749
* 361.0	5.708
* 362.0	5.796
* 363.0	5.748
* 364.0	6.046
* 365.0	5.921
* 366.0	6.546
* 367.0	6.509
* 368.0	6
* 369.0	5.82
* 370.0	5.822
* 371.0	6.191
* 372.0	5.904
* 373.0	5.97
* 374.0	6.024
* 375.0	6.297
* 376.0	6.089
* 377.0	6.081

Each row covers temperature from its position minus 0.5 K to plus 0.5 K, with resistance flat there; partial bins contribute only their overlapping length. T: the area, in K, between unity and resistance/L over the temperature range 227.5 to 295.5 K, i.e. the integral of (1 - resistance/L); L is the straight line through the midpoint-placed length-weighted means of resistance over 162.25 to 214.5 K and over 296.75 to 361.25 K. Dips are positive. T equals 8.1 K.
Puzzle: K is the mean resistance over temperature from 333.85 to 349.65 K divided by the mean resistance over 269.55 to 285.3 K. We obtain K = 1.4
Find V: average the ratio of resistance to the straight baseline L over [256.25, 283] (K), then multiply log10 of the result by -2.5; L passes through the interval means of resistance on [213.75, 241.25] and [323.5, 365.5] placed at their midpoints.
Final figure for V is 0.21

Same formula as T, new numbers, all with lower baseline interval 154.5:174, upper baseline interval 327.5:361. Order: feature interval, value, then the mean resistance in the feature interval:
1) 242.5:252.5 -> -0.2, 5.18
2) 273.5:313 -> 4.1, 4.45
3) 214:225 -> 0.2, 5.05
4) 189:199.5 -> -0.4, 5.46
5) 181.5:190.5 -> -0.5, 5.53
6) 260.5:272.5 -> 0.9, 4.65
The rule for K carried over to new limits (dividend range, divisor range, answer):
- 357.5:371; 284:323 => 1.20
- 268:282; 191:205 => 0.63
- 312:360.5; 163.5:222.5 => 0.91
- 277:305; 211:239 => 0.85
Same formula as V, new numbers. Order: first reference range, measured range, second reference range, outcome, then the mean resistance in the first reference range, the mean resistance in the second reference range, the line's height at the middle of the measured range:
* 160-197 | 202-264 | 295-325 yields 0.04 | 5.38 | 5.28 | 5.34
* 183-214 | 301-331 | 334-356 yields -0.05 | 5.39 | 4.78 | 4.9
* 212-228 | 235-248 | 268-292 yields -0.14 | 5.03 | 3.54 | 4.49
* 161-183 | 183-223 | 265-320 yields -0.04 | 5.31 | 4.51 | 5.1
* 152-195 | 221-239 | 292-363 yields 0.04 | 5.38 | 5.04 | 5.26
